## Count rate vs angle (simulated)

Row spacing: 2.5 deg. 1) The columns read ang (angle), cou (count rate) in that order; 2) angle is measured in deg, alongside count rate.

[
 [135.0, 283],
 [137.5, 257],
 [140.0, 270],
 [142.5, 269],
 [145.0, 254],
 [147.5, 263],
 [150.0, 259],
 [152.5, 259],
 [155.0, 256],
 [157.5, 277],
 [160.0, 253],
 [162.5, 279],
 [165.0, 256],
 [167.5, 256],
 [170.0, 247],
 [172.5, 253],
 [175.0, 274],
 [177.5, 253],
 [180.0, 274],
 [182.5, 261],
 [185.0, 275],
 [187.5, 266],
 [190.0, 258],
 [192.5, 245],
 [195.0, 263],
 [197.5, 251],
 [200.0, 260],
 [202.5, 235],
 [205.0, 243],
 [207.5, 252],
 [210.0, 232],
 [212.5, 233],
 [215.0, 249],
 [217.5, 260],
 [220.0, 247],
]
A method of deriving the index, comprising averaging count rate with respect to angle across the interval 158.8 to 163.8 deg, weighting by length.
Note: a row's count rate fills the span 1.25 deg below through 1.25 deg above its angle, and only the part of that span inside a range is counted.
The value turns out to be 266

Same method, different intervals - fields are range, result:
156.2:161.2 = 265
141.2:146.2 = 262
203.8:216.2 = 242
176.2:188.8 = 266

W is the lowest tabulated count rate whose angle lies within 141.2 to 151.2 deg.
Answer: 254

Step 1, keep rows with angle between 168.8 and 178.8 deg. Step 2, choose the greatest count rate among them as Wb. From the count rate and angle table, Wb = 274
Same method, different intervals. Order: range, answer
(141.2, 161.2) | 277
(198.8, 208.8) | 260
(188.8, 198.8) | 263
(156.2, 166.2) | 279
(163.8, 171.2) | 256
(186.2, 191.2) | 266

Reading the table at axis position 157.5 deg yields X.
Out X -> 277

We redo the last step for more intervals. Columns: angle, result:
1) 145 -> 254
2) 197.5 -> 251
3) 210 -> 232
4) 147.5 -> 263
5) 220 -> 247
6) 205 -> 243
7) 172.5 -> 253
